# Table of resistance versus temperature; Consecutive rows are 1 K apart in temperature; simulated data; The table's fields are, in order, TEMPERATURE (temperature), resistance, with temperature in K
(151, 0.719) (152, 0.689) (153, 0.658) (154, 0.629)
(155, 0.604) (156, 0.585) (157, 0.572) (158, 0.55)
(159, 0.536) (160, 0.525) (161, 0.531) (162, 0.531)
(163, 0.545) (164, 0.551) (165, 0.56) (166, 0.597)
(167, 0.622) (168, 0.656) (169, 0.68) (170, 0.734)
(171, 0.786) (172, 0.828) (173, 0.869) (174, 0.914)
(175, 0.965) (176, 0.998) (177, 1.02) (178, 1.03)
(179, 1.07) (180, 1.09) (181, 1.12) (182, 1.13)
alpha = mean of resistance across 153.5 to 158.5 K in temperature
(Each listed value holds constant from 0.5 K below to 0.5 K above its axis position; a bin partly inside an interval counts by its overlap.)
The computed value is 0.588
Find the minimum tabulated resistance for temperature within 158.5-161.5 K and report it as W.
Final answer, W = 0.525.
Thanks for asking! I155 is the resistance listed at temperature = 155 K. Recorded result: 0.604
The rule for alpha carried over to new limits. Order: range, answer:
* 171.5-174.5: 0.87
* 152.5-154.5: 0.643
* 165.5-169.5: 0.639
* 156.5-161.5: 0.543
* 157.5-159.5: 0.543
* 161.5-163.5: 0.538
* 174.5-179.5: 1.02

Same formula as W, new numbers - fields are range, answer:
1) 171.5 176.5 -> 0.828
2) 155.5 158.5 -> 0.55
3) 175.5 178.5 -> 0.998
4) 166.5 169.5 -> 0.622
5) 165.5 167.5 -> 0.597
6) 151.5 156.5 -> 0.585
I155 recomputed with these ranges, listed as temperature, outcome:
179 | 1.07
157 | 0.572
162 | 0.531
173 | 0.869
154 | 0.629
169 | 0.68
